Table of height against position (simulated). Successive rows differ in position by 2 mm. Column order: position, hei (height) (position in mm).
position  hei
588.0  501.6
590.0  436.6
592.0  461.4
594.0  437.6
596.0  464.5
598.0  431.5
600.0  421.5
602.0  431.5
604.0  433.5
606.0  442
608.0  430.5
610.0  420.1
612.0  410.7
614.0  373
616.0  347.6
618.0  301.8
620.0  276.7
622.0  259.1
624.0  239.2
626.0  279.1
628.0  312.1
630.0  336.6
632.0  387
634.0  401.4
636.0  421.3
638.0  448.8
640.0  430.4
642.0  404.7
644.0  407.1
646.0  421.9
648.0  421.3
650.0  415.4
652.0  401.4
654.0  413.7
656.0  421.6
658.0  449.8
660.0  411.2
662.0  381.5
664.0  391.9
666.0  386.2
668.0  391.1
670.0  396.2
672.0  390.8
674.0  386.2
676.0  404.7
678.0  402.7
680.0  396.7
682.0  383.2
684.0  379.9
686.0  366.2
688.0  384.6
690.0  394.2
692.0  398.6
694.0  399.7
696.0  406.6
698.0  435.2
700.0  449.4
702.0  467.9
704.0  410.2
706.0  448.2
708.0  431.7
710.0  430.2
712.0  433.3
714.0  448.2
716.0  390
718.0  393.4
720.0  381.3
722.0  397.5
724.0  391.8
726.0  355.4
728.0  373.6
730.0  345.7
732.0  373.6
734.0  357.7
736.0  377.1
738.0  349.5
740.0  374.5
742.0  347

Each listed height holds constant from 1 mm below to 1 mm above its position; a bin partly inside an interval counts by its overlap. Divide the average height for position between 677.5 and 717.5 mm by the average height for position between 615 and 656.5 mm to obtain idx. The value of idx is 1.1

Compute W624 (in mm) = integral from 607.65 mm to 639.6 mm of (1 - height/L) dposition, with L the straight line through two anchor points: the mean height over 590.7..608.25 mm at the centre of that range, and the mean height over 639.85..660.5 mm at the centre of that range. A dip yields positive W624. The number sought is 5.7 mm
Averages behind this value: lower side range 440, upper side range 418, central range 353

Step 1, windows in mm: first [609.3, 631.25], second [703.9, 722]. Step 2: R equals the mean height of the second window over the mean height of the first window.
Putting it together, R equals 1.29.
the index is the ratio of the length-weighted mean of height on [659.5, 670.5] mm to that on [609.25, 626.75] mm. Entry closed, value 1.2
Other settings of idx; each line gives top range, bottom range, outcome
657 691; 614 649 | 1.10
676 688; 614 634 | 1.24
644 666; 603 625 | 1.15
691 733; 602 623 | 1.09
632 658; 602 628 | 1.18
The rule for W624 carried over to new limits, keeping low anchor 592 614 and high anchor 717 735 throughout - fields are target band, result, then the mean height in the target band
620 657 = 3.4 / 376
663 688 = 0.5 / 389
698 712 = -2.0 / 439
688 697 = -0.2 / 398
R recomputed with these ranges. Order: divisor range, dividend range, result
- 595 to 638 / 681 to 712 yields 1.10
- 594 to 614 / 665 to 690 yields 0.91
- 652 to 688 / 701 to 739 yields 1.00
